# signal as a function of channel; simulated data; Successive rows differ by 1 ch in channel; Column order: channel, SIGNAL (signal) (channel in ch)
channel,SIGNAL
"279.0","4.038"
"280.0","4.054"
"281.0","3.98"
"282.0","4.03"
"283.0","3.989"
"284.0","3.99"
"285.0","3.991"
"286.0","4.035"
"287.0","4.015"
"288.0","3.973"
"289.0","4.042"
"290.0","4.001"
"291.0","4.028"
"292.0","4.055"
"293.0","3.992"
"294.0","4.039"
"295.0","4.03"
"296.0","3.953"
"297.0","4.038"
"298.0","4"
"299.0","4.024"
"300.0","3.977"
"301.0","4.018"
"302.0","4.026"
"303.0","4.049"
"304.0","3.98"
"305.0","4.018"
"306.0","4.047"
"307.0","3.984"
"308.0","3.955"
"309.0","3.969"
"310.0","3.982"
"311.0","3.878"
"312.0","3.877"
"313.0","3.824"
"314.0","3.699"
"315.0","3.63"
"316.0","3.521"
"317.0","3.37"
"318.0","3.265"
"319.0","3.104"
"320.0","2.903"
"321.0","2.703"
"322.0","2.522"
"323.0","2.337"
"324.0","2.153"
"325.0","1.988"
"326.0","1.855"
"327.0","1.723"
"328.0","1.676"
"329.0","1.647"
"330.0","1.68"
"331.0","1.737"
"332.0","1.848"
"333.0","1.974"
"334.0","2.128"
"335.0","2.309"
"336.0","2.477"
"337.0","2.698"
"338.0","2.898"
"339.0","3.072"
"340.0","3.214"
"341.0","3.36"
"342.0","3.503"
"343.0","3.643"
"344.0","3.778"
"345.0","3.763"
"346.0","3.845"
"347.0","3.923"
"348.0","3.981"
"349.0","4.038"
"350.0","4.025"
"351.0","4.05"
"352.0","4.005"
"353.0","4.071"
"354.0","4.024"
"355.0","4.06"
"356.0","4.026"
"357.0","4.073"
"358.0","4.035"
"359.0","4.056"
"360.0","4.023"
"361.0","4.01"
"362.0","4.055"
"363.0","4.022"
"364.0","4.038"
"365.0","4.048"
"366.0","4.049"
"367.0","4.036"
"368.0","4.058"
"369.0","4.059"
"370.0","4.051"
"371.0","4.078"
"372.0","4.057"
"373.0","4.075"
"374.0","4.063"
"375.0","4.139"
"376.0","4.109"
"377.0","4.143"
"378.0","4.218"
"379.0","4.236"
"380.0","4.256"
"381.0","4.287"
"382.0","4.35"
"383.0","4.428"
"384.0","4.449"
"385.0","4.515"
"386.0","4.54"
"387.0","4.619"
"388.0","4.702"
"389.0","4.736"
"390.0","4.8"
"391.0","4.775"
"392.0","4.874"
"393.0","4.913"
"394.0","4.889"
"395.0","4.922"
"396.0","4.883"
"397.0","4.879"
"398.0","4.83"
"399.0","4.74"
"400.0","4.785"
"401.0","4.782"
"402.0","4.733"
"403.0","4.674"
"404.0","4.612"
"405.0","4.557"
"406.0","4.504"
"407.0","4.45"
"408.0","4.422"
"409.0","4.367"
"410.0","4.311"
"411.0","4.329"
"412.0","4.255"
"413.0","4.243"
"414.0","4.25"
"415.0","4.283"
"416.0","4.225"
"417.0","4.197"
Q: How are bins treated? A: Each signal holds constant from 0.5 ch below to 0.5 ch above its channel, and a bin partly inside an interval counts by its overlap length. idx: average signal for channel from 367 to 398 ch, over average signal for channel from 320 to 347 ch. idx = 1.71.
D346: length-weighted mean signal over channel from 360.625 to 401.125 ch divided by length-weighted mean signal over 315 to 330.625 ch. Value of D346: 1.8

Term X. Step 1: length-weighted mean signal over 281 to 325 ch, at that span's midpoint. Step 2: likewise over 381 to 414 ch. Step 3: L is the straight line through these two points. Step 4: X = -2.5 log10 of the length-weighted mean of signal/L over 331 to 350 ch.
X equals 0.29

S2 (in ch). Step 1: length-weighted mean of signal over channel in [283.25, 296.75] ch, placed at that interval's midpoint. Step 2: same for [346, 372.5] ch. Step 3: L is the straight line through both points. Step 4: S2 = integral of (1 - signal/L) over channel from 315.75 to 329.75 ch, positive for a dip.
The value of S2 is 5.47 ch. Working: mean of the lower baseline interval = 4.01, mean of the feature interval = 2.45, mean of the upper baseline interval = 4.03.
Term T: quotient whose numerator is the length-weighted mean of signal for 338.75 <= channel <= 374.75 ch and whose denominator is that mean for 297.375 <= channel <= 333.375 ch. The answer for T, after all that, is 1.25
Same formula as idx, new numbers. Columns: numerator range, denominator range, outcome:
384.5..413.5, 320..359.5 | 1.52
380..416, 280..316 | 1.15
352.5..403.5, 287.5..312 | 1.09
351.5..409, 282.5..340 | 1.32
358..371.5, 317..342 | 1.67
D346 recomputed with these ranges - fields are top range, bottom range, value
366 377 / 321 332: 2.08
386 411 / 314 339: 1.90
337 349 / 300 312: 0.89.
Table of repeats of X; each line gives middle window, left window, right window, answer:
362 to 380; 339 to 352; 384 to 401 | 0.053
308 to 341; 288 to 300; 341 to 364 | 0.395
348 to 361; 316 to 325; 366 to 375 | -0.108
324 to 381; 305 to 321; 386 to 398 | 0.222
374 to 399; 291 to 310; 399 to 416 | -0.042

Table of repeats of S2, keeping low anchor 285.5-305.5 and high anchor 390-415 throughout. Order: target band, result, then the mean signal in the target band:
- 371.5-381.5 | 0.7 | 4.16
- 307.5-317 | 0.7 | 3.79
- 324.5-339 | 7.4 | 2.08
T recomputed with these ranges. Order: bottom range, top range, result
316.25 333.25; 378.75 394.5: 2.01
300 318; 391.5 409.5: 1.22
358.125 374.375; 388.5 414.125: 1.15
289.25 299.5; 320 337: 0.52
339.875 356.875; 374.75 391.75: 1.15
